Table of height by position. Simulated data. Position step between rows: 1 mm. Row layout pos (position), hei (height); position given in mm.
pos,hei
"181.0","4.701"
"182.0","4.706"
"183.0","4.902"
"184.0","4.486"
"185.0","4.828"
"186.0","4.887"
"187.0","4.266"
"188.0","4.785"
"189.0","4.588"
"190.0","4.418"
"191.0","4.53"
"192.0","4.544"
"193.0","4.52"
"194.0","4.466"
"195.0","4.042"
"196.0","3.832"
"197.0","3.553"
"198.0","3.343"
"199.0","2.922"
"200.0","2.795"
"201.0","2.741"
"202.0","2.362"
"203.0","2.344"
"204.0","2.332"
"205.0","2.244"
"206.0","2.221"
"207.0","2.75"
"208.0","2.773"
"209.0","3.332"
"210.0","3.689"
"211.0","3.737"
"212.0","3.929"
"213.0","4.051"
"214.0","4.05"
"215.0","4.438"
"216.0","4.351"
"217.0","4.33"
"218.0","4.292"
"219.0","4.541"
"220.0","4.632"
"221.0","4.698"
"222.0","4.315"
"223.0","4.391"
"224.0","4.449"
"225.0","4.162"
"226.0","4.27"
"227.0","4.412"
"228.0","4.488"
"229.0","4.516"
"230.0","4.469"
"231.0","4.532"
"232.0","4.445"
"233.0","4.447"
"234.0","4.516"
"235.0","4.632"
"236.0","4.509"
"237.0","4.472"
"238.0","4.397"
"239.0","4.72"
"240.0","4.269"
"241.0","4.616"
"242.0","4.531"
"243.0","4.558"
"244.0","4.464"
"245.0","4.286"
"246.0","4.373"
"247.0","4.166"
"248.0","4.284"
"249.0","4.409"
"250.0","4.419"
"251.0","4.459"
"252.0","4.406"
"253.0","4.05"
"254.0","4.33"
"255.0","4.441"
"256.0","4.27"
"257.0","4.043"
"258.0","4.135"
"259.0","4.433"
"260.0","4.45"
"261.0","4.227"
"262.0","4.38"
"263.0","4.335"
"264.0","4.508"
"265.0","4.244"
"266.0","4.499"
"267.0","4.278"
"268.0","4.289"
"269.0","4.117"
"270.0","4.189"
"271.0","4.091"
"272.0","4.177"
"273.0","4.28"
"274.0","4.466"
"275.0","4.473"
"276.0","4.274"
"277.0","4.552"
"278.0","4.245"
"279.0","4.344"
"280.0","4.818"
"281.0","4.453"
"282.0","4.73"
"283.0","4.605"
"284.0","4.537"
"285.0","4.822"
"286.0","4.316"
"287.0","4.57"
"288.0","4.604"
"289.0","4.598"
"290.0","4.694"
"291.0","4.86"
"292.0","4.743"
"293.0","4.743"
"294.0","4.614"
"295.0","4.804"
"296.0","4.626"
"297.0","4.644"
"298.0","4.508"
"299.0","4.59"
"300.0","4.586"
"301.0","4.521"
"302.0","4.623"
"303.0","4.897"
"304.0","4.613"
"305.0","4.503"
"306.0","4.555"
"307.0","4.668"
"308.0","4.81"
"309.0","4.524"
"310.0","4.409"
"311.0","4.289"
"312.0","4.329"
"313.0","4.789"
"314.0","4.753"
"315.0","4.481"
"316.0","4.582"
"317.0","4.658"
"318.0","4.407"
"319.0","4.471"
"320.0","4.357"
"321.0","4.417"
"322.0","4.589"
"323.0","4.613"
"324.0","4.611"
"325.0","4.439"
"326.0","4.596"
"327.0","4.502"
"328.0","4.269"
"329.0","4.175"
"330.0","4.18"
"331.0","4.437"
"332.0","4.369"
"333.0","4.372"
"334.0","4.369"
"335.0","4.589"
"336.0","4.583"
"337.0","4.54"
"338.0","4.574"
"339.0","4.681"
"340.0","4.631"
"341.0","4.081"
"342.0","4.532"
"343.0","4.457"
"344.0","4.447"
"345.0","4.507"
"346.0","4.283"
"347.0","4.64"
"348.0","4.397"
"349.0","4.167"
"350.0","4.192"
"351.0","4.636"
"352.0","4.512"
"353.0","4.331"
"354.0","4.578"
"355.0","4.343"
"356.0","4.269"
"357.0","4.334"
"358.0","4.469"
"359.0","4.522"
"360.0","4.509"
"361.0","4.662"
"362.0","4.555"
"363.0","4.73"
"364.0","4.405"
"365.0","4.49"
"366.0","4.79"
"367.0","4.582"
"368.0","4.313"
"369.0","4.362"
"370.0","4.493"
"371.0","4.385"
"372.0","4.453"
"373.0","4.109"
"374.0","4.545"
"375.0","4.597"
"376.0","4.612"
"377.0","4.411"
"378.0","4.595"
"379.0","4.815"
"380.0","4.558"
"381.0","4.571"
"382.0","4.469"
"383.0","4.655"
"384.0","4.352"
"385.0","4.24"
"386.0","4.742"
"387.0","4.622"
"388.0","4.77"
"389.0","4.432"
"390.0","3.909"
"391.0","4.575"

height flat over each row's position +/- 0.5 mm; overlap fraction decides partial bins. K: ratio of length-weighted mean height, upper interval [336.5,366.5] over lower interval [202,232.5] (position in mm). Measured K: 1.2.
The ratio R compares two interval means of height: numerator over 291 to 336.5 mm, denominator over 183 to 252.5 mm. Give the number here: 1.11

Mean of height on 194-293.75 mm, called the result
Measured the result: 4.17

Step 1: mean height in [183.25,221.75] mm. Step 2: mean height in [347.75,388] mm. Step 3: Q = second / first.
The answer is 1.2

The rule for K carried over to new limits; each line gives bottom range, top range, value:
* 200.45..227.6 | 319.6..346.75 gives 1.20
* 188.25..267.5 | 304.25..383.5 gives 1.10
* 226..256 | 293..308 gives 1.05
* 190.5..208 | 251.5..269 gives 1.32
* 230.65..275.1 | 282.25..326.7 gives 1.05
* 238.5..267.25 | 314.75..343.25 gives 1.02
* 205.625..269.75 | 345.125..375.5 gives 1.05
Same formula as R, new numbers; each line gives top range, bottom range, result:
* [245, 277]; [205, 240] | 1.04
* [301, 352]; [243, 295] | 1.02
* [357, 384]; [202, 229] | 1.19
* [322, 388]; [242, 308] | 1.00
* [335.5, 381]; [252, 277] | 1.04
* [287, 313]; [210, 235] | 1.06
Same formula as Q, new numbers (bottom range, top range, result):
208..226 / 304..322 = 1.09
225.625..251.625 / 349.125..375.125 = 1.00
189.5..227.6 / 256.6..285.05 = 1.16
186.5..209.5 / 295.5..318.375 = 1.32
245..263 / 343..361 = 1.03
